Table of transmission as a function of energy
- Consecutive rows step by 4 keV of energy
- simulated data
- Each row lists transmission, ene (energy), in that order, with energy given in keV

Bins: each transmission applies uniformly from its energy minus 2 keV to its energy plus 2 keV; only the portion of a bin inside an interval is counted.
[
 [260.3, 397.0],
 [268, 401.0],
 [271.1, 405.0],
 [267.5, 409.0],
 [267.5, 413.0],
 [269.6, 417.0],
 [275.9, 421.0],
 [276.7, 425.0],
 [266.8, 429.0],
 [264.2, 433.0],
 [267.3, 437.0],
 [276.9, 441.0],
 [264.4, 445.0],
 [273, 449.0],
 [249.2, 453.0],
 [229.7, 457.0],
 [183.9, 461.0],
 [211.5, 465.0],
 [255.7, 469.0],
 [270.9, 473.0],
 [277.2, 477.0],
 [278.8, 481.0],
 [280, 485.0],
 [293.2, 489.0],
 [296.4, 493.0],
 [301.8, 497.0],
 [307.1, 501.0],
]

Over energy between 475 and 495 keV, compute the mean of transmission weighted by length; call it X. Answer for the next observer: 285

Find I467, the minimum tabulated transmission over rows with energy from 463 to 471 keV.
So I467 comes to 211.5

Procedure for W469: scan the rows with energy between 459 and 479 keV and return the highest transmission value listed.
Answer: 277.2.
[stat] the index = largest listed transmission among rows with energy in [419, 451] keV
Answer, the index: 276.9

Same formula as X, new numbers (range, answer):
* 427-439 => 266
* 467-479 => 268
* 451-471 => 226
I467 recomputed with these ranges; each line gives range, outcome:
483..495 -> 280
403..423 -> 267.5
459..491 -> 183.9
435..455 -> 249.2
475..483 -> 277.2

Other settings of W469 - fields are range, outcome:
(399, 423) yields 275.9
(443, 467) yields 273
